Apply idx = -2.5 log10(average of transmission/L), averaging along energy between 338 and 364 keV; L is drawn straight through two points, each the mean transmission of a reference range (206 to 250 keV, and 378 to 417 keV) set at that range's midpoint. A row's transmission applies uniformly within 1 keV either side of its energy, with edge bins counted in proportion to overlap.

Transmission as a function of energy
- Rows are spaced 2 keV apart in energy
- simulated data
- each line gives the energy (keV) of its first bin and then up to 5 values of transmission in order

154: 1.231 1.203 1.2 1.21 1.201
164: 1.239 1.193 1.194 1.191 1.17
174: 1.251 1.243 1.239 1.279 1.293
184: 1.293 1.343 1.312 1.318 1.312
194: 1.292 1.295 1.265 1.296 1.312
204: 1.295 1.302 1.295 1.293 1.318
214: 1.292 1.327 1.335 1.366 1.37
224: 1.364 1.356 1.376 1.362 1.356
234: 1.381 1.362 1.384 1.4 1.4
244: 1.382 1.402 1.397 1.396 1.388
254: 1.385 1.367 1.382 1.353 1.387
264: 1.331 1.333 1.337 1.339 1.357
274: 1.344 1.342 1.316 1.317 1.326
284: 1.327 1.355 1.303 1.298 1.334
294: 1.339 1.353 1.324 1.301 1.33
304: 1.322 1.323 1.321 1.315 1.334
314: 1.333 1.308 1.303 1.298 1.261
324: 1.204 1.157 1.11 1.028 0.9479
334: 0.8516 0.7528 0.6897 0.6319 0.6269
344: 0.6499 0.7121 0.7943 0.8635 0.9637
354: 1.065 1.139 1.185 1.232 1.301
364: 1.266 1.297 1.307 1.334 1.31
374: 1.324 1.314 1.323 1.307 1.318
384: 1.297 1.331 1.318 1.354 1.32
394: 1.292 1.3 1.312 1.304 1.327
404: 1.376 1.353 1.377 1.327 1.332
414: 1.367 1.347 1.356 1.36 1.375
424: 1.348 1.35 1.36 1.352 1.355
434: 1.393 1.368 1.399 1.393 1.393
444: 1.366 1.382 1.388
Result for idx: 0.39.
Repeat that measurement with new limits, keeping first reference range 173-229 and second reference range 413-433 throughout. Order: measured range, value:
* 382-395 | 0.03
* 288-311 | 0.01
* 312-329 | 0.07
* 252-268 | -0.03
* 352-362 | 0.17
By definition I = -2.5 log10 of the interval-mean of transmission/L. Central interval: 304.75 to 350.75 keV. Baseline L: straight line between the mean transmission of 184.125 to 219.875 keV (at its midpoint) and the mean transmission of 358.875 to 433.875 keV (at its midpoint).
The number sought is 0.26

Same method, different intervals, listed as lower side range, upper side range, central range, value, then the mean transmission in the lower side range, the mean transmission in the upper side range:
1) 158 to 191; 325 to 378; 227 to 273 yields -0.18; 1.25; 1.04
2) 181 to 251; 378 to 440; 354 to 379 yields 0.06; 1.34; 1.34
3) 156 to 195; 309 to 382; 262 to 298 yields -0.15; 1.25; 1.11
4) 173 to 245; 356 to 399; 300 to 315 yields -0.01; 1.32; 1.3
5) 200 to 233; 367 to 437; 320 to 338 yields 0.28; 1.33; 1.34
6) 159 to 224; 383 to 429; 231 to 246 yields -0.07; 1.28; 1.34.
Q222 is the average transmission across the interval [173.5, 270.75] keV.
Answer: 1.34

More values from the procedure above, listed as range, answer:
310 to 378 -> 1.09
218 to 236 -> 1.36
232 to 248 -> 1.39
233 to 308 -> 1.35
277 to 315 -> 1.32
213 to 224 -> 1.34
